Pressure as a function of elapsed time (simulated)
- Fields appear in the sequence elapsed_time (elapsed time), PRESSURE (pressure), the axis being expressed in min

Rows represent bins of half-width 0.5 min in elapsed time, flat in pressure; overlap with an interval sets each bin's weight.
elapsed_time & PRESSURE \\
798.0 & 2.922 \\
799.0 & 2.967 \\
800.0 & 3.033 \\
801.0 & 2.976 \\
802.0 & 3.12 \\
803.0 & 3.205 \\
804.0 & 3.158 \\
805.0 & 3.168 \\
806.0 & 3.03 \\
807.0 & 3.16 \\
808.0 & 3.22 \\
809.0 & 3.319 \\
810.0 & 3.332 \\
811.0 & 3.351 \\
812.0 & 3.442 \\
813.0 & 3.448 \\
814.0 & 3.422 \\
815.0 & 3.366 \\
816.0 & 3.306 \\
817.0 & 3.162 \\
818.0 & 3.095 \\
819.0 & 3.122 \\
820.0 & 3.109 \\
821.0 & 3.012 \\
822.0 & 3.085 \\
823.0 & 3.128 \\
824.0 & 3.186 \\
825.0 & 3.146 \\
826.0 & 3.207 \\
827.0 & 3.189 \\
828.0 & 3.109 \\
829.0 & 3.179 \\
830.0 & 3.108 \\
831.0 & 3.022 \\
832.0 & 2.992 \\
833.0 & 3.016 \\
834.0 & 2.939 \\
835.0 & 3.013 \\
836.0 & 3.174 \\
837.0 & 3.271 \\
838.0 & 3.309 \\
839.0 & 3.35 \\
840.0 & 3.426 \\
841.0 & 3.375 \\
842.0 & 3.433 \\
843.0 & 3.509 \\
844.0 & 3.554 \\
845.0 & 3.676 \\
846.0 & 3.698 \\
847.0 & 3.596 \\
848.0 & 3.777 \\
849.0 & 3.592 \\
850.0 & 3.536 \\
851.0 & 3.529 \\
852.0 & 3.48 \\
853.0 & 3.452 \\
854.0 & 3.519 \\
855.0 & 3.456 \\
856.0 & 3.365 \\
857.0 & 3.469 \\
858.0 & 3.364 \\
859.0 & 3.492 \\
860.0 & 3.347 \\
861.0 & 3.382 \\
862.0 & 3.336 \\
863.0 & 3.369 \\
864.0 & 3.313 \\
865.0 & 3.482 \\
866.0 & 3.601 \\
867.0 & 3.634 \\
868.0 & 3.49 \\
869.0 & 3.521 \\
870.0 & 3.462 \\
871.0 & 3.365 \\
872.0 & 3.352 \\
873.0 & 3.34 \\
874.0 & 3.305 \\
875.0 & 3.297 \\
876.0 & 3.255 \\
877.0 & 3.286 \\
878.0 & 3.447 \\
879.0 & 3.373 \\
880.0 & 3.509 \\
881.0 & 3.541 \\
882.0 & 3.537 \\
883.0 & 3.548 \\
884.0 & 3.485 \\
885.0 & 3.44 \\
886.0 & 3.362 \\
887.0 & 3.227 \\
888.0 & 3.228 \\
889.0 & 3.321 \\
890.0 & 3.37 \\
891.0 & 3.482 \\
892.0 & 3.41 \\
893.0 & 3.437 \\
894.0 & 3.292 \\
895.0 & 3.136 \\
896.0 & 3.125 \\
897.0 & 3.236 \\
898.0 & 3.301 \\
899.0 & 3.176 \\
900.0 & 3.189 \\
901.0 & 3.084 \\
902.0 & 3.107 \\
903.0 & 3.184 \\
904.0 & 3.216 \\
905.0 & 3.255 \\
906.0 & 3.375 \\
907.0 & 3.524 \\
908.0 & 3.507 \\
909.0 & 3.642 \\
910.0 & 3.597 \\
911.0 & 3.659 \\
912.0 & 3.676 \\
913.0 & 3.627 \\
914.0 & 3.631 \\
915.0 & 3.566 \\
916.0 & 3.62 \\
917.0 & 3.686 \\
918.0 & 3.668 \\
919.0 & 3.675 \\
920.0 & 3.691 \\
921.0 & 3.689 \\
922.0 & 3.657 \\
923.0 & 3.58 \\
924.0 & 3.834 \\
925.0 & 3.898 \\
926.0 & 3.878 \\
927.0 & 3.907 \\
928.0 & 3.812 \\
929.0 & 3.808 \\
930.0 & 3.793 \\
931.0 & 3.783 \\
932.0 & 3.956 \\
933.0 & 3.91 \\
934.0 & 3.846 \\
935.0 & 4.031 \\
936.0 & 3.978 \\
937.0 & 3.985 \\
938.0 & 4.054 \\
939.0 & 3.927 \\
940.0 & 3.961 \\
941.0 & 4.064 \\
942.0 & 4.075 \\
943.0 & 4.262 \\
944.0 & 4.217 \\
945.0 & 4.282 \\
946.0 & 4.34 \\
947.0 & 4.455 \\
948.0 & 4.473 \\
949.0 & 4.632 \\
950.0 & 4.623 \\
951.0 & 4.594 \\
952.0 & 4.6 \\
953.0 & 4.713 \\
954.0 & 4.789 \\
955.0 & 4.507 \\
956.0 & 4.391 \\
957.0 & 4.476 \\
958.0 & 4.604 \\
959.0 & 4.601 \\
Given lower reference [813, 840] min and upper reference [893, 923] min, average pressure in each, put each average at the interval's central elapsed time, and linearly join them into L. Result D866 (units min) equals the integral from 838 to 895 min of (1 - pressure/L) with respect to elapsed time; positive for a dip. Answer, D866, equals -2.4 min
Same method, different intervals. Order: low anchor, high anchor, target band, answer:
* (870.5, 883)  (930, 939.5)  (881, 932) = 2.3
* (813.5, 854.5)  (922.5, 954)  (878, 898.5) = 1.9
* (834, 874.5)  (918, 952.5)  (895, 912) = 2.1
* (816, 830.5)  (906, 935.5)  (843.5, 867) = -1.2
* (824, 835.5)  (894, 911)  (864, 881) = -1.1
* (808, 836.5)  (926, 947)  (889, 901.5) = 1.5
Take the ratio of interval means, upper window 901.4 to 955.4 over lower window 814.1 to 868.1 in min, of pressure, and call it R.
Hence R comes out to 1.17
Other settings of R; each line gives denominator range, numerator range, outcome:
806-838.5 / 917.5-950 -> 1.25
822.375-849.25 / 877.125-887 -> 1.05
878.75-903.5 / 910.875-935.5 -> 1.13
